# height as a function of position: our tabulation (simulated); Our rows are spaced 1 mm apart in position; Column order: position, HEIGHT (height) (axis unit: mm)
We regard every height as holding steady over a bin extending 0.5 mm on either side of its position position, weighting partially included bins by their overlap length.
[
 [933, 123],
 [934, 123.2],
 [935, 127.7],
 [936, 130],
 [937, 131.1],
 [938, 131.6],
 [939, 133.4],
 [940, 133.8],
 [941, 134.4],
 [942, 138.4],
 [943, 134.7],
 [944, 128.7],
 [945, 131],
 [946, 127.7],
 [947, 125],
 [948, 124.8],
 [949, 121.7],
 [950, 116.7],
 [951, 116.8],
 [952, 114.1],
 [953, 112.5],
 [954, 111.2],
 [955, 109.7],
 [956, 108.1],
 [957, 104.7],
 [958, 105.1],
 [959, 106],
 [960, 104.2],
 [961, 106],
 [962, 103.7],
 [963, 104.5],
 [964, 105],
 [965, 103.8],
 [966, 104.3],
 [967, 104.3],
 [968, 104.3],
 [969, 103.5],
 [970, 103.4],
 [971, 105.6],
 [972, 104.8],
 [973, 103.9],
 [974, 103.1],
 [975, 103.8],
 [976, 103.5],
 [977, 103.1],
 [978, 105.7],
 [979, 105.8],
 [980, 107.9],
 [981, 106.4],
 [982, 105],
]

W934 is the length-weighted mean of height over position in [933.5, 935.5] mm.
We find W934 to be 125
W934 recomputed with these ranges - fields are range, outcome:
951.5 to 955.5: 112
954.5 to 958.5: 107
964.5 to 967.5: 104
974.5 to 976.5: 104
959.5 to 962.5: 105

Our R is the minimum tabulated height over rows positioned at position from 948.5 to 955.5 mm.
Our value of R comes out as 109.7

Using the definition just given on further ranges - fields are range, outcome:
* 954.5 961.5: 104.2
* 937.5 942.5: 131.6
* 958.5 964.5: 103.7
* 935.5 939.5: 130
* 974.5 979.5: 103.1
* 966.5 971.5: 103.4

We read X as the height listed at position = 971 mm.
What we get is 105.6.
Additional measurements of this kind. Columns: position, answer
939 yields 133.4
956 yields 108.1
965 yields 103.8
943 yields 134.7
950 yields 116.7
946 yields 127.7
